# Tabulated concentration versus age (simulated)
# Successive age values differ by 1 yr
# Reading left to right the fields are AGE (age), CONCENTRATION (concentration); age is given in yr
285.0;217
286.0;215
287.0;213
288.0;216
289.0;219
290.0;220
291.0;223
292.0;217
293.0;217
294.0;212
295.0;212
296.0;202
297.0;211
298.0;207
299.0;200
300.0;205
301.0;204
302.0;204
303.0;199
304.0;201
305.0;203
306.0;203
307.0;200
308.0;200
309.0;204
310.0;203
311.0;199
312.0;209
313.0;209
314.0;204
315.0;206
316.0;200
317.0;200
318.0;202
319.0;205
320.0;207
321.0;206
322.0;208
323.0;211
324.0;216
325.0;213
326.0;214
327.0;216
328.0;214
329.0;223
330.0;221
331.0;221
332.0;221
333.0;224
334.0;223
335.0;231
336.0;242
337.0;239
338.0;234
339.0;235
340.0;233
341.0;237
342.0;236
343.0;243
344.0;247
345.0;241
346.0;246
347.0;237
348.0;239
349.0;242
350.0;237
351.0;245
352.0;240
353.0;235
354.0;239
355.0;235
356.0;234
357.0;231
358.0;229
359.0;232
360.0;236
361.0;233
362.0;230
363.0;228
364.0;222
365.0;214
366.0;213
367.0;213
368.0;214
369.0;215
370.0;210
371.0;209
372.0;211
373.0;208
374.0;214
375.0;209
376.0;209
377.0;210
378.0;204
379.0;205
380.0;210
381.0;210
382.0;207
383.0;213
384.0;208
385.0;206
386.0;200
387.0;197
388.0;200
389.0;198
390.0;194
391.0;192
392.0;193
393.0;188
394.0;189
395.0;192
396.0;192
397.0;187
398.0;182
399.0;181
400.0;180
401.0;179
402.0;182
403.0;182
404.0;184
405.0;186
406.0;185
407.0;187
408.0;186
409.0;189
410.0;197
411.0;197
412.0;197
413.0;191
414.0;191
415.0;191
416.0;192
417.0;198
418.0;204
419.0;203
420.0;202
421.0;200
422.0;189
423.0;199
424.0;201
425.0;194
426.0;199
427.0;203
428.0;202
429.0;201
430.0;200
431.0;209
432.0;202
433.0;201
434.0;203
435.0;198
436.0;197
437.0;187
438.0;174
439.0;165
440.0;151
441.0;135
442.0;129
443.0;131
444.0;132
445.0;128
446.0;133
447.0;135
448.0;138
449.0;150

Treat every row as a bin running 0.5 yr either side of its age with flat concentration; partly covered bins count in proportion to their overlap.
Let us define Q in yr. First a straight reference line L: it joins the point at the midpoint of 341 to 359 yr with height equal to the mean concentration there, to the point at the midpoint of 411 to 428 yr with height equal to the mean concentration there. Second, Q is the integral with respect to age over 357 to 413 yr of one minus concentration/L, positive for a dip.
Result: 3.9 yr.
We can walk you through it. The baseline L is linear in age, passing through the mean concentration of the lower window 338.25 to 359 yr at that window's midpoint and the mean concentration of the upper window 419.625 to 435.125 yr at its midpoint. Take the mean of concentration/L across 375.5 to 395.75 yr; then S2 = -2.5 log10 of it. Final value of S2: 0.10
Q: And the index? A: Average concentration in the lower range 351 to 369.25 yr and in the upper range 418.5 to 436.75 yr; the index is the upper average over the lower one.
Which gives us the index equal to 0.9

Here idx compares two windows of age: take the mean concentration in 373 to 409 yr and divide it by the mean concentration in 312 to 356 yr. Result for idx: 0.87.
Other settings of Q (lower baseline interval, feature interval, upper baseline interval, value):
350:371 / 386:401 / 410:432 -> 1.5 yr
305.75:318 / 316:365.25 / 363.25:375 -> -4.5 yr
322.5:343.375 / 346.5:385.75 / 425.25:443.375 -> -1.7 yr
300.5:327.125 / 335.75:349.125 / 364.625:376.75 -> -2.0 yr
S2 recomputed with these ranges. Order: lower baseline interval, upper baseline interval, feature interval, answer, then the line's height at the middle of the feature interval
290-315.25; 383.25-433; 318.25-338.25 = -0.08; 203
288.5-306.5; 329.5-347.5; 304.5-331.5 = 0.07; 221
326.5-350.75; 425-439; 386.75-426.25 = 0.08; 207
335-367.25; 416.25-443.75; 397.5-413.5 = 0.09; 202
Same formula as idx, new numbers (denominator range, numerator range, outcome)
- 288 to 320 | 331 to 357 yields 1.14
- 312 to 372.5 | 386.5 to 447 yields 0.83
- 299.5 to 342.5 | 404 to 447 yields 0.86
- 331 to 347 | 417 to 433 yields 0.85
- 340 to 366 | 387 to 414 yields 0.80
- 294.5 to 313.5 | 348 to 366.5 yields 1.14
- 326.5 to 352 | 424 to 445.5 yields 0.77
